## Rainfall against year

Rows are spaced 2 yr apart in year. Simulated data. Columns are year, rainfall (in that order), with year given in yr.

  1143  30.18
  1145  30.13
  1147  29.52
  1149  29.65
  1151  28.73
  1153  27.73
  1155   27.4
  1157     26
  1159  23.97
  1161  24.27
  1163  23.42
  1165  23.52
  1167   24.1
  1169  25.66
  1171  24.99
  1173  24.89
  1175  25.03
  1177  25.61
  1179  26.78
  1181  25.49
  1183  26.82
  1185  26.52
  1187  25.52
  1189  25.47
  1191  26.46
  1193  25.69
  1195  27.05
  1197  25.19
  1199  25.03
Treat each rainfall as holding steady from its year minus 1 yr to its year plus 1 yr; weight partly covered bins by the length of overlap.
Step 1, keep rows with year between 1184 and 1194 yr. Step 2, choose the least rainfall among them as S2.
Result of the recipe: 25.47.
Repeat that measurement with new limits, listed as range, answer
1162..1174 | 23.42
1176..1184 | 25.49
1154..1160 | 23.97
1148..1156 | 27.4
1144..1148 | 29.52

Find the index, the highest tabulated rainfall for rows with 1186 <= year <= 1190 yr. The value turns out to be 25.52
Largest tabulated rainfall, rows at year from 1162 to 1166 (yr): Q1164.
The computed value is 23.52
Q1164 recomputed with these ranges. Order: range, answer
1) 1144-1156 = 30.13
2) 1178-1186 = 26.82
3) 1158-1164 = 24.27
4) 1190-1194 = 26.46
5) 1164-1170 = 25.66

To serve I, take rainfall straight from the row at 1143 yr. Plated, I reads 30.18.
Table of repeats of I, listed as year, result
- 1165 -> 23.52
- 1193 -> 25.69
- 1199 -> 25.03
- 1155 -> 27.4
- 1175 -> 25.03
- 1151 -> 28.73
